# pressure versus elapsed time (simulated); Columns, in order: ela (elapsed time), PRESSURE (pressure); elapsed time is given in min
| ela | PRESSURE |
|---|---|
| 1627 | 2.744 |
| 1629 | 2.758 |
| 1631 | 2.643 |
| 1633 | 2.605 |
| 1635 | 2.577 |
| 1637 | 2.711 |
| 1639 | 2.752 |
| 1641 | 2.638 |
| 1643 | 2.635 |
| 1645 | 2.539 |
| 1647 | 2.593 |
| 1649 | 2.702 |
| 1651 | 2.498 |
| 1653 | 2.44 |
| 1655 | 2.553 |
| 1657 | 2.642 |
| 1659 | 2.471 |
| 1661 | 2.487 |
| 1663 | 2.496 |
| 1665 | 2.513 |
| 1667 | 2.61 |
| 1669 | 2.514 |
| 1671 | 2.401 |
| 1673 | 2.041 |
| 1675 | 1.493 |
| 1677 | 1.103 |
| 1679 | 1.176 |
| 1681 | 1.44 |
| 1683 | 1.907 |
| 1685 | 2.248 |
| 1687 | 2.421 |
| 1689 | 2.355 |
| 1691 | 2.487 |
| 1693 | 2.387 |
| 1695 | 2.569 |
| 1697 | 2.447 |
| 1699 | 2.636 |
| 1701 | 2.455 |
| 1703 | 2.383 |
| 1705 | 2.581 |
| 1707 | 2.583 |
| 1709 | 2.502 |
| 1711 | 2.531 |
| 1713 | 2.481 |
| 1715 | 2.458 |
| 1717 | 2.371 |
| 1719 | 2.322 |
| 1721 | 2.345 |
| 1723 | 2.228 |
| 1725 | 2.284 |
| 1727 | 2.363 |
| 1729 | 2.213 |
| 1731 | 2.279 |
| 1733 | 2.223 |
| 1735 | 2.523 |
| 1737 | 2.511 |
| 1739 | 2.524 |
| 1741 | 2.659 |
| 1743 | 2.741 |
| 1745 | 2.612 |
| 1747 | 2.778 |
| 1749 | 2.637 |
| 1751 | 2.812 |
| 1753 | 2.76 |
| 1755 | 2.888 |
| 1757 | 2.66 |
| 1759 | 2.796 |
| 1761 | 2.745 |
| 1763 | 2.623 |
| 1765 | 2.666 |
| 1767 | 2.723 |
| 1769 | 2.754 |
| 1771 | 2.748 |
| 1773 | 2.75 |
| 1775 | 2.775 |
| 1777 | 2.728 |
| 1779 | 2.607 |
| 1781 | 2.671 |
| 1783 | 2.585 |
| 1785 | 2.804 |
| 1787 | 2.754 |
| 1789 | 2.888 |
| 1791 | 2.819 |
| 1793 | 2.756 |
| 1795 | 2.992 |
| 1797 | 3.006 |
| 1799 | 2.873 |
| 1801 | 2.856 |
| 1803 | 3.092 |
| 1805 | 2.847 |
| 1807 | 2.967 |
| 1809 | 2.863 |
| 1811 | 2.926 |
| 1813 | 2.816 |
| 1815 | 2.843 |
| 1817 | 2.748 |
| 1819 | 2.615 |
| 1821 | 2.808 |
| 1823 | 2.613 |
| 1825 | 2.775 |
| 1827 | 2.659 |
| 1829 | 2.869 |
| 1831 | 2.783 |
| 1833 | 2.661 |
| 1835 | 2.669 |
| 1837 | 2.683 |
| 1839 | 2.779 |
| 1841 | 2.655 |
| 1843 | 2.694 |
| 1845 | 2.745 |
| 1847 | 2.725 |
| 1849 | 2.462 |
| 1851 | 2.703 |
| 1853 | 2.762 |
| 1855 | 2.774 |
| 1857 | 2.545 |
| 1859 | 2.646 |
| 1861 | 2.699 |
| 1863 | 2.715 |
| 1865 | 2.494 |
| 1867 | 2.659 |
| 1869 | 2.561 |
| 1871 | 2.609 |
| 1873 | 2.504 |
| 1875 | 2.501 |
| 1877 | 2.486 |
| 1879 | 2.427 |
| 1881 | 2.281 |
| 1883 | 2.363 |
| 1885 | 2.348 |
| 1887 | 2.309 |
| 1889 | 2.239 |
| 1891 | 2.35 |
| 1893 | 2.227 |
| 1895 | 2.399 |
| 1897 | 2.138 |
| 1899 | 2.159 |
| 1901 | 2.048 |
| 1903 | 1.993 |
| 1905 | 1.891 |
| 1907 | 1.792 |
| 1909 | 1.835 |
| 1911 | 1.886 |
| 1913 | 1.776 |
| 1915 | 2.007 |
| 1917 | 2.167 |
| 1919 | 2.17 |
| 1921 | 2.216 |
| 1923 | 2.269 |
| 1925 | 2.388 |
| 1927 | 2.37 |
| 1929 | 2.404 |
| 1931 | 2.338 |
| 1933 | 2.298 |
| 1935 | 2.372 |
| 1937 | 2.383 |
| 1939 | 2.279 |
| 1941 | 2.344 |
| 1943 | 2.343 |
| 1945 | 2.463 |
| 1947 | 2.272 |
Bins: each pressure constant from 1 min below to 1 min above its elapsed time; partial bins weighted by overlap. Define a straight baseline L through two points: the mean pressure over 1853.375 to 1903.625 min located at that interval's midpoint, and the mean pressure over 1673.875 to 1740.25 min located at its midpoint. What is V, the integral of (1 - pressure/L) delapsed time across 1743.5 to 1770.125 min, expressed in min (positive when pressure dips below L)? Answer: -4.8 min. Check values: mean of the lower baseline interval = 2.27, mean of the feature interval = 2.73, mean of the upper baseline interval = 2.43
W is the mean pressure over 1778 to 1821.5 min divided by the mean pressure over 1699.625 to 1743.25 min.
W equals 1.16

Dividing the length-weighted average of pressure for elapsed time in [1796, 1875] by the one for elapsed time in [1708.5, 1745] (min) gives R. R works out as 1.13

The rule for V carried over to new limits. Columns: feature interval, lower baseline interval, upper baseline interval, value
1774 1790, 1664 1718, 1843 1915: -2.8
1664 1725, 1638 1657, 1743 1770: 8.9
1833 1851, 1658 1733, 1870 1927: -3.6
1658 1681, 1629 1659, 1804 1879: 4.7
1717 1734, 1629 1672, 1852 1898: 1.7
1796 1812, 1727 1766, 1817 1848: -1.5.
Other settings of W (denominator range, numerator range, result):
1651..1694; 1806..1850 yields 1.24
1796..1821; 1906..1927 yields 0.72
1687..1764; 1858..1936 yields 0.91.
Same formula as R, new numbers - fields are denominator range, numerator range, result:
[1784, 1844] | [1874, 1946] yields 0.80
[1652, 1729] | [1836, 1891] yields 1.11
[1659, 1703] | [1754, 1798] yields 1.25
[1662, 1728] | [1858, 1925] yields 1.00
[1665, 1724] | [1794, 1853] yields 1.23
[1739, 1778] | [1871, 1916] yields 0.80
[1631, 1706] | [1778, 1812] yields 1.20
